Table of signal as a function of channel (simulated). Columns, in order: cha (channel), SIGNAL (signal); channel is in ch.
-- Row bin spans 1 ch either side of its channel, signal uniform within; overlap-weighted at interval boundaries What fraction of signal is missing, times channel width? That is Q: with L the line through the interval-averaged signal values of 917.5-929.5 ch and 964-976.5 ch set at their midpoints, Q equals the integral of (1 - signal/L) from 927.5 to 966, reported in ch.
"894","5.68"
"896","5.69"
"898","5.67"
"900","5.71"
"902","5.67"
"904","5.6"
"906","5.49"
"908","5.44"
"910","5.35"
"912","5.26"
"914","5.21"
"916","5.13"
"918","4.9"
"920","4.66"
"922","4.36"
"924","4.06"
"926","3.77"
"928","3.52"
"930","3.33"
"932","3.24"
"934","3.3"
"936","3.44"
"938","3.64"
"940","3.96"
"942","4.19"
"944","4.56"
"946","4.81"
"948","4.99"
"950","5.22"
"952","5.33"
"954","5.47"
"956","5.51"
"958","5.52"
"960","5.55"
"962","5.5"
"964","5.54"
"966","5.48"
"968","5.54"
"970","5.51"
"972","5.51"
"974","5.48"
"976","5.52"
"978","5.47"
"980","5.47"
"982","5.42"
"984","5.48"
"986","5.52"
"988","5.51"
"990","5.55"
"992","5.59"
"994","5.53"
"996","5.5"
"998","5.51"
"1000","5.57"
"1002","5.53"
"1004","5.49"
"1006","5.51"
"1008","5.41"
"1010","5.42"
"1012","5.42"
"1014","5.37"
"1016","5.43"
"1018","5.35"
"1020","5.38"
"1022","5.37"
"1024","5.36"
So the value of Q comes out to 2.11 ch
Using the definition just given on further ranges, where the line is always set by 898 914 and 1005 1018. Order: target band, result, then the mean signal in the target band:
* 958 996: -0.4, 5.51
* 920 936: 5.2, 3.7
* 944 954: 0.7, 5.07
